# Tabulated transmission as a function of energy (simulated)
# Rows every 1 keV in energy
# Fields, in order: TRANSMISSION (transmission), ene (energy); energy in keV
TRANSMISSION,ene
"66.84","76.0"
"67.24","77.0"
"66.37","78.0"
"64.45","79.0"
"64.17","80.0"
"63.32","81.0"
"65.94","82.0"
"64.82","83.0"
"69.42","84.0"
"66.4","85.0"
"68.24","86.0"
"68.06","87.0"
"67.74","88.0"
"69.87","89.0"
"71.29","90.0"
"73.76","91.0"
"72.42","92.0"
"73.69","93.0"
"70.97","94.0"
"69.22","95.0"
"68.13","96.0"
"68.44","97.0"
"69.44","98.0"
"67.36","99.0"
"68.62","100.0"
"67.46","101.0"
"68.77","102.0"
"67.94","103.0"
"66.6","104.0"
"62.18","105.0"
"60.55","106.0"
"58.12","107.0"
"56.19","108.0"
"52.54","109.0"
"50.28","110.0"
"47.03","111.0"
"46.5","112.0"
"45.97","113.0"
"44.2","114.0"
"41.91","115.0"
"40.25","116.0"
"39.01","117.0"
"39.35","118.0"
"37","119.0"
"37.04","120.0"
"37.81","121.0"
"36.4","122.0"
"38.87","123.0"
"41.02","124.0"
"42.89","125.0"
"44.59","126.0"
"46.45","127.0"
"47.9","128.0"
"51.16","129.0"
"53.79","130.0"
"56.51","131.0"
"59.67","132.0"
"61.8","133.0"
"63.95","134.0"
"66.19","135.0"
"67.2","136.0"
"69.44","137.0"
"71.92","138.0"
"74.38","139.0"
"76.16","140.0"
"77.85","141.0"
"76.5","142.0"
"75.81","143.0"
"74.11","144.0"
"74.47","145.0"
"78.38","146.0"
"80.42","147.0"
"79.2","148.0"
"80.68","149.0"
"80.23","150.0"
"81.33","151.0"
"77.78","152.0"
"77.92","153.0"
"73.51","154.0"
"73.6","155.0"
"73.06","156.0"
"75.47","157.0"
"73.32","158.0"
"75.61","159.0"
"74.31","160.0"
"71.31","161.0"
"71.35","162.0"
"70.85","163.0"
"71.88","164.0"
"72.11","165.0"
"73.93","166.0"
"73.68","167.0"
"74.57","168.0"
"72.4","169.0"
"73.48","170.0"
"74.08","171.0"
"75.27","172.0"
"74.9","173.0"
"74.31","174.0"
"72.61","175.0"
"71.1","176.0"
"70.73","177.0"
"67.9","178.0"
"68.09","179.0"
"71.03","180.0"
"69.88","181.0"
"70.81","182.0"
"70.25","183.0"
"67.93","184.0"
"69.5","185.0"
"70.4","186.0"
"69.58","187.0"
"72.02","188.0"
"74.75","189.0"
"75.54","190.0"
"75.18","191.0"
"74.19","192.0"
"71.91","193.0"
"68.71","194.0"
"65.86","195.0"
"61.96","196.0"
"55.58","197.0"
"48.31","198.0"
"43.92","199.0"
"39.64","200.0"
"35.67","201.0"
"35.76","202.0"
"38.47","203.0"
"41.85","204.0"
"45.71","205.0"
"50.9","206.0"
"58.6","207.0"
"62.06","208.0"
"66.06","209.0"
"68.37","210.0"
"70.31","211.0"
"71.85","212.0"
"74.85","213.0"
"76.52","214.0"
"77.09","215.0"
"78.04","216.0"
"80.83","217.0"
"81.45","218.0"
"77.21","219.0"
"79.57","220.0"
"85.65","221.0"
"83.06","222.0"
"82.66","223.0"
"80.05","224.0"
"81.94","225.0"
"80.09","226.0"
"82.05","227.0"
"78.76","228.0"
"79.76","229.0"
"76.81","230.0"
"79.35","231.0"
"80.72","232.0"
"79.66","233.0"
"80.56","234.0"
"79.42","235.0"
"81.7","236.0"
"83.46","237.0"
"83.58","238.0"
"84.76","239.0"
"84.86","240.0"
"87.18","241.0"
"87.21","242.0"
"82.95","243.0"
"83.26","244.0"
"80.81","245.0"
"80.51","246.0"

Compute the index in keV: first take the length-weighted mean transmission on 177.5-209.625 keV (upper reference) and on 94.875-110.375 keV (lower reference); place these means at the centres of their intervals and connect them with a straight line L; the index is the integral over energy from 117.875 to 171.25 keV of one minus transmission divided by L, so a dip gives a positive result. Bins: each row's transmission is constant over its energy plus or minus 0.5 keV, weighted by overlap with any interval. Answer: -2.9 keV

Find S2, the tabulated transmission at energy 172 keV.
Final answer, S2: 75.27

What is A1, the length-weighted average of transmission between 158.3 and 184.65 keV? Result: 72.1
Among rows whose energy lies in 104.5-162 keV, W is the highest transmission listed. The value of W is 81.33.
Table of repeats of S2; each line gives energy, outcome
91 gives 73.76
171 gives 74.08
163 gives 70.85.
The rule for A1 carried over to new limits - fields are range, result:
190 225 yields 65.3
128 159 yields 71.5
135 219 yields 69.5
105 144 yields 53.9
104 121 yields 47.7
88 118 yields 60.4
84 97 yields 69.9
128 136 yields 58.8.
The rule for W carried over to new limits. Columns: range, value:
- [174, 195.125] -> 75.54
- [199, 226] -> 85.65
